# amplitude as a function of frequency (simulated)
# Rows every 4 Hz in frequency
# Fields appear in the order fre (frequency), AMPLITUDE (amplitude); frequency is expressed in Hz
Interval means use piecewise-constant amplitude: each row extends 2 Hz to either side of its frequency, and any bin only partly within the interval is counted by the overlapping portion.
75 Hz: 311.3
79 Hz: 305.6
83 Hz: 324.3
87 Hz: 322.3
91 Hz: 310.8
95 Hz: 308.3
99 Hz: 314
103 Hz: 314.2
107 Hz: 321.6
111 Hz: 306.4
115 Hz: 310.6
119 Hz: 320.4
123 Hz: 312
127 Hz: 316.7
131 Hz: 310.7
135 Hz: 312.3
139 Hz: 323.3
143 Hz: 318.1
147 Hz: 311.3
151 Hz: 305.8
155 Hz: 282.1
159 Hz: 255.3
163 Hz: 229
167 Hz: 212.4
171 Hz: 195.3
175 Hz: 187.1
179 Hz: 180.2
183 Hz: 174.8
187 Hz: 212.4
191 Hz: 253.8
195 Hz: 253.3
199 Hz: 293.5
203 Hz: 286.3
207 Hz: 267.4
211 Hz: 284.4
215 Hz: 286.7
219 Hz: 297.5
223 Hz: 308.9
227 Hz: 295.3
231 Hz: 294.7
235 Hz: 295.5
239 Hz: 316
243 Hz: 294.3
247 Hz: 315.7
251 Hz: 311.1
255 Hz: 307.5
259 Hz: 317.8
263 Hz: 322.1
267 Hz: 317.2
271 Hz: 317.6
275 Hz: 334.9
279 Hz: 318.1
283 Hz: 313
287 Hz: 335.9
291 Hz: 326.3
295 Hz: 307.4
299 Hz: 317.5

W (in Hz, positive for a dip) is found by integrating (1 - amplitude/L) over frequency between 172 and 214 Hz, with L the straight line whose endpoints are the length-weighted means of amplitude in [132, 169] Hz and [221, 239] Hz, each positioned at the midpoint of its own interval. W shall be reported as 7.7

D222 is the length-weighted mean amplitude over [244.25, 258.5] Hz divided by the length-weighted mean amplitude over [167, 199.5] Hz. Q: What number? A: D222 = 1.4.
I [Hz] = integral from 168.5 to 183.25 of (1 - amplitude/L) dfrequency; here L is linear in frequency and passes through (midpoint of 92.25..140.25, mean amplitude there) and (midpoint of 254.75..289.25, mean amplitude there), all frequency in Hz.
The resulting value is 6.1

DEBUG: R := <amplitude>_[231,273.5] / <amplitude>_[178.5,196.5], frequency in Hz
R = 1.4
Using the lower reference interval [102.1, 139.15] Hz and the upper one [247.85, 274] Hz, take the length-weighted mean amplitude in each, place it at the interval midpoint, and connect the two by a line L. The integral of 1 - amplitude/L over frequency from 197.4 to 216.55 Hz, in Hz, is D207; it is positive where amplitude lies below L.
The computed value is 2.0 Hz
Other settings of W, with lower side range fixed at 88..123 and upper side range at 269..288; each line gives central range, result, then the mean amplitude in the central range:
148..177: 7.0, 241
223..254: 1.7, 304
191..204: 1.8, 273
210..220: 1.0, 289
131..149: 0.0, 316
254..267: 0.2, 317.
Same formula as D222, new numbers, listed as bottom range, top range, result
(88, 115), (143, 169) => 0.86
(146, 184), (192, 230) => 1.23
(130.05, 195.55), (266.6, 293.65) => 1.28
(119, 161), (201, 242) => 0.96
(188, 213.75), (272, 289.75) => 1.20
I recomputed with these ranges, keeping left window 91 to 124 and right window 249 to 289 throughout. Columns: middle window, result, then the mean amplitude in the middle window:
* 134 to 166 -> 2.6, 289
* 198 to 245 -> 3.6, 293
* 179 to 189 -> 4.0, 191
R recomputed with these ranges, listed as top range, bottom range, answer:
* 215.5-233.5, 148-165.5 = 1.11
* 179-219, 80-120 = 0.81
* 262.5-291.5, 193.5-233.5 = 1.12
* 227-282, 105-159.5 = 1.01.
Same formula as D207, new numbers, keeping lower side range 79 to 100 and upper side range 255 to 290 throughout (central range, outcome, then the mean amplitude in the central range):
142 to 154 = 0.3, 309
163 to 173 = 3.4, 209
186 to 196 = 2.4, 241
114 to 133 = 0.1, 314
